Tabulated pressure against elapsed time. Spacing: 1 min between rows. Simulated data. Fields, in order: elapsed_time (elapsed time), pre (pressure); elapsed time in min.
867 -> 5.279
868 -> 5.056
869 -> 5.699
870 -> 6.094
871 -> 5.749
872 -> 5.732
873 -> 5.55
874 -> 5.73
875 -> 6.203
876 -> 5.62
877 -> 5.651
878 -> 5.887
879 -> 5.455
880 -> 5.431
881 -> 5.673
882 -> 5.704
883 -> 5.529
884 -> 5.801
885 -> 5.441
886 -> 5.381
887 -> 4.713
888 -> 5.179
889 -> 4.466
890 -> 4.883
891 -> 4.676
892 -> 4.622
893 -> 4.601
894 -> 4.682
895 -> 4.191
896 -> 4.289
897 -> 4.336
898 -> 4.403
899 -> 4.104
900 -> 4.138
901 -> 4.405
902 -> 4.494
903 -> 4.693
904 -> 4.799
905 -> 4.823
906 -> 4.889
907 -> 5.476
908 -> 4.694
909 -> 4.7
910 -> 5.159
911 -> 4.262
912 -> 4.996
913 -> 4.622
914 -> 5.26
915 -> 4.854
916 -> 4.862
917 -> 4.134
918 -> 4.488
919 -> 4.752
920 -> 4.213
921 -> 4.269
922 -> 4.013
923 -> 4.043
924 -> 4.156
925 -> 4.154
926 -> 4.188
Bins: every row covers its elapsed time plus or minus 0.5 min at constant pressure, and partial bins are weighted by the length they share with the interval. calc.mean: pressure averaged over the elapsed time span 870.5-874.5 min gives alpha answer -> 5.69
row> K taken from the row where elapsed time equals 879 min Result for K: 5.455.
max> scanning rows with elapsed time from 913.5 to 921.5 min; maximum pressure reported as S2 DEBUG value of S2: 5.26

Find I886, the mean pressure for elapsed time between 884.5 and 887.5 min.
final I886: 5.18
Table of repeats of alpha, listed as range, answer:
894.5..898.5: 4.3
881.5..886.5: 5.57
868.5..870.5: 5.9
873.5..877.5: 5.8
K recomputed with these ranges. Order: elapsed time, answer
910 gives 5.159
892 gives 4.622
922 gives 4.013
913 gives 4.622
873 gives 5.55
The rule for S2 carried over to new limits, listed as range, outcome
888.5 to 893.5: 4.883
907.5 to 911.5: 5.159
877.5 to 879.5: 5.887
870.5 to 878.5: 6.203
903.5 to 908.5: 5.476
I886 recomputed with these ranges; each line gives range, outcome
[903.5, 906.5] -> 4.84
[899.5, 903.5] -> 4.43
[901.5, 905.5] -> 4.7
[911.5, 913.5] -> 4.81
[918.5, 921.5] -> 4.41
